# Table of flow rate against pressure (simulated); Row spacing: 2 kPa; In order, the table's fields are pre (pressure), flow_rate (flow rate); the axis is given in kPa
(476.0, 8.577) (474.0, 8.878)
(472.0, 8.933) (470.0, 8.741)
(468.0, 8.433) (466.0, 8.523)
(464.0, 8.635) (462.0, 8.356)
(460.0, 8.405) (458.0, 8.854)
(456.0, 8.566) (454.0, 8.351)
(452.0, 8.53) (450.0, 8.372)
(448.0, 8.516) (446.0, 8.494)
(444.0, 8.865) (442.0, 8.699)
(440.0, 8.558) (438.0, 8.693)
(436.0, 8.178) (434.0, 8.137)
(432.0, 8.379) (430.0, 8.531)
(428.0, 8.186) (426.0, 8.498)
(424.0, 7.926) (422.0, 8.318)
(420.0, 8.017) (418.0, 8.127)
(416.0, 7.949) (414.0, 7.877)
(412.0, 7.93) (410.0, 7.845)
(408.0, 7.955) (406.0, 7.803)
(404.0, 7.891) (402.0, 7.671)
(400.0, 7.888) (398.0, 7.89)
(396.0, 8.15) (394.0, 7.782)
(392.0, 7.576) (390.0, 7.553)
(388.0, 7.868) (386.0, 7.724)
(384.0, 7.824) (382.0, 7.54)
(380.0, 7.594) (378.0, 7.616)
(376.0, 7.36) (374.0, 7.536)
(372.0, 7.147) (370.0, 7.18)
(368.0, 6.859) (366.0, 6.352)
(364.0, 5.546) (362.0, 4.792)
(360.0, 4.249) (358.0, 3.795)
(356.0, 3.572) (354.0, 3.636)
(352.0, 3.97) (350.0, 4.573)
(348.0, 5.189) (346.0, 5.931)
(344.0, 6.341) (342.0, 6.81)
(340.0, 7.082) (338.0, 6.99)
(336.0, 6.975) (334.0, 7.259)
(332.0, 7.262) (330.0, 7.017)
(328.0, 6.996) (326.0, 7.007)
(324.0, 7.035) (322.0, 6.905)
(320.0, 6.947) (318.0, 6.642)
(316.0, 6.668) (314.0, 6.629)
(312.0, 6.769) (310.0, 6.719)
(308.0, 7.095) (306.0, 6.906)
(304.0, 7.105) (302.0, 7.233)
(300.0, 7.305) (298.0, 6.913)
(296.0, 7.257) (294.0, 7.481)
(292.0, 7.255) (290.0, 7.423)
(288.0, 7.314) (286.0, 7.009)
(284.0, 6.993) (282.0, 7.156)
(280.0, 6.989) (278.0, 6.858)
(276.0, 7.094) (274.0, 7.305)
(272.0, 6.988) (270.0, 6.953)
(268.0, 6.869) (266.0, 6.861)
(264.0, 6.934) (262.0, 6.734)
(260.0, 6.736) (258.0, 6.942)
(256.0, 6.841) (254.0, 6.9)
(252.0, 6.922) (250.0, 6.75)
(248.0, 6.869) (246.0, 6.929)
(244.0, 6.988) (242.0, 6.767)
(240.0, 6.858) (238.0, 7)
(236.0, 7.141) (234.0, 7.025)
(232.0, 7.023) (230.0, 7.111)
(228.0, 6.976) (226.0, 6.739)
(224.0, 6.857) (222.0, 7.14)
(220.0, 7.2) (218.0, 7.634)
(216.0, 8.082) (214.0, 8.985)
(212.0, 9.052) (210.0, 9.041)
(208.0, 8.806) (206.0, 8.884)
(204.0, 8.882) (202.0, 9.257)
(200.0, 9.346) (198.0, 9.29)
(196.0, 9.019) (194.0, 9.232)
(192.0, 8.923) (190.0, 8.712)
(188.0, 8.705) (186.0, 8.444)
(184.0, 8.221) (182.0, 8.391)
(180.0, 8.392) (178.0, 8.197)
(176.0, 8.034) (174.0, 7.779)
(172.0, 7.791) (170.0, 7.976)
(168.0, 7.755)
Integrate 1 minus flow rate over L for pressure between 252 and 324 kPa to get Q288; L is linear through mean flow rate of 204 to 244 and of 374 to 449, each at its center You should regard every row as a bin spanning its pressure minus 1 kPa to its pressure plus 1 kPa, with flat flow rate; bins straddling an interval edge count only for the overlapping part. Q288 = 7.1 kPa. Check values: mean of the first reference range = 7.61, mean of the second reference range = 8.03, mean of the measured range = 6.99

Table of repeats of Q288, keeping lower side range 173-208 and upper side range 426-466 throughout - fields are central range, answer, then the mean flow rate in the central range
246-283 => 7.31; 6.93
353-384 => 8.85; 6.11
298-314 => 3.00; 6.99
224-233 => 1.78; 6.95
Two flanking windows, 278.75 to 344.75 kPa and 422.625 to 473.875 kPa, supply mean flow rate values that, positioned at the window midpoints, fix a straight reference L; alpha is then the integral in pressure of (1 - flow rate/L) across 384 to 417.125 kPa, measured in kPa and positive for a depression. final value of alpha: 0.6 kPa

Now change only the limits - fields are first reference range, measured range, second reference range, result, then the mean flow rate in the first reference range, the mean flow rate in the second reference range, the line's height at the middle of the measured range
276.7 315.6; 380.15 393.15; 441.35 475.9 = 0.4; 7.07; 8.6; 7.92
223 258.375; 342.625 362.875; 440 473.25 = 8.2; 6.92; 8.58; 7.78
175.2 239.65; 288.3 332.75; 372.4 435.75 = 5.5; 8.17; 7.9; 8.03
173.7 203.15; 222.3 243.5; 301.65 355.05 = 2.7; 8.68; 6.5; 7.99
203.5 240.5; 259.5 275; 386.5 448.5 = 1.7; 7.7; 8.11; 7.8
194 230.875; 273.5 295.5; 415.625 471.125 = 3.0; 8.27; 8.43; 8.32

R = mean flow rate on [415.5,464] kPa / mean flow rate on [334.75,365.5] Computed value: 1.58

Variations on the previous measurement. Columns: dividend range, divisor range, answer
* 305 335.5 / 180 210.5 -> 0.78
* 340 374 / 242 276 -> 0.79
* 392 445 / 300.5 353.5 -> 1.23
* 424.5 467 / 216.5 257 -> 1.21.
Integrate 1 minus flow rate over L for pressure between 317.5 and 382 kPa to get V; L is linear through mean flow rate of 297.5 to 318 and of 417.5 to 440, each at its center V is 9.7 kPa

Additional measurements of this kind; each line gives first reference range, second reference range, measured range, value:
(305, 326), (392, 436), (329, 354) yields 3.4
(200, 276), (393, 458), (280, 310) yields 1.9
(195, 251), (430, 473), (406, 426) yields 1.0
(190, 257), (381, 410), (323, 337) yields 1.3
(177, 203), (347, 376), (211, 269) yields 4.9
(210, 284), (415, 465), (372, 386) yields 0.8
